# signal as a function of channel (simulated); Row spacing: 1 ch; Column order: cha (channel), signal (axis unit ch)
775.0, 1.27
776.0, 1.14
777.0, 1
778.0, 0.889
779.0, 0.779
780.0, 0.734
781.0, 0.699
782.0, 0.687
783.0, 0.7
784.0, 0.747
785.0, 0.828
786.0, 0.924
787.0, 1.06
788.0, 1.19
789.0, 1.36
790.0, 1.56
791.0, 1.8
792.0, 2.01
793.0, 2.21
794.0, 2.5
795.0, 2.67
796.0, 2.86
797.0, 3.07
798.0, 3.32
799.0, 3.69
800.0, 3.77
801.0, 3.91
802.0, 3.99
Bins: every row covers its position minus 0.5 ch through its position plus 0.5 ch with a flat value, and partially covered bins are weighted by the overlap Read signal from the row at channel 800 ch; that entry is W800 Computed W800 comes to 3.77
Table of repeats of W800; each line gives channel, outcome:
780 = 0.734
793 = 2.21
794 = 2.5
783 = 0.7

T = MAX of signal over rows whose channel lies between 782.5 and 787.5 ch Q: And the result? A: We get 1.06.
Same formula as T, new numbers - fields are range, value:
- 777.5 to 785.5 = 0.889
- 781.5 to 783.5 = 0.7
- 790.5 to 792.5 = 2.01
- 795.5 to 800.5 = 3.77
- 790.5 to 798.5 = 3.32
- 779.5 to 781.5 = 0.734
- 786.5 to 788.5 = 1.19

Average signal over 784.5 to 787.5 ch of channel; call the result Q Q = 0.937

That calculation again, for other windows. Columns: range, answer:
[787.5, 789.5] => 1.27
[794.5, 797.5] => 2.87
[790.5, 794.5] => 2.13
